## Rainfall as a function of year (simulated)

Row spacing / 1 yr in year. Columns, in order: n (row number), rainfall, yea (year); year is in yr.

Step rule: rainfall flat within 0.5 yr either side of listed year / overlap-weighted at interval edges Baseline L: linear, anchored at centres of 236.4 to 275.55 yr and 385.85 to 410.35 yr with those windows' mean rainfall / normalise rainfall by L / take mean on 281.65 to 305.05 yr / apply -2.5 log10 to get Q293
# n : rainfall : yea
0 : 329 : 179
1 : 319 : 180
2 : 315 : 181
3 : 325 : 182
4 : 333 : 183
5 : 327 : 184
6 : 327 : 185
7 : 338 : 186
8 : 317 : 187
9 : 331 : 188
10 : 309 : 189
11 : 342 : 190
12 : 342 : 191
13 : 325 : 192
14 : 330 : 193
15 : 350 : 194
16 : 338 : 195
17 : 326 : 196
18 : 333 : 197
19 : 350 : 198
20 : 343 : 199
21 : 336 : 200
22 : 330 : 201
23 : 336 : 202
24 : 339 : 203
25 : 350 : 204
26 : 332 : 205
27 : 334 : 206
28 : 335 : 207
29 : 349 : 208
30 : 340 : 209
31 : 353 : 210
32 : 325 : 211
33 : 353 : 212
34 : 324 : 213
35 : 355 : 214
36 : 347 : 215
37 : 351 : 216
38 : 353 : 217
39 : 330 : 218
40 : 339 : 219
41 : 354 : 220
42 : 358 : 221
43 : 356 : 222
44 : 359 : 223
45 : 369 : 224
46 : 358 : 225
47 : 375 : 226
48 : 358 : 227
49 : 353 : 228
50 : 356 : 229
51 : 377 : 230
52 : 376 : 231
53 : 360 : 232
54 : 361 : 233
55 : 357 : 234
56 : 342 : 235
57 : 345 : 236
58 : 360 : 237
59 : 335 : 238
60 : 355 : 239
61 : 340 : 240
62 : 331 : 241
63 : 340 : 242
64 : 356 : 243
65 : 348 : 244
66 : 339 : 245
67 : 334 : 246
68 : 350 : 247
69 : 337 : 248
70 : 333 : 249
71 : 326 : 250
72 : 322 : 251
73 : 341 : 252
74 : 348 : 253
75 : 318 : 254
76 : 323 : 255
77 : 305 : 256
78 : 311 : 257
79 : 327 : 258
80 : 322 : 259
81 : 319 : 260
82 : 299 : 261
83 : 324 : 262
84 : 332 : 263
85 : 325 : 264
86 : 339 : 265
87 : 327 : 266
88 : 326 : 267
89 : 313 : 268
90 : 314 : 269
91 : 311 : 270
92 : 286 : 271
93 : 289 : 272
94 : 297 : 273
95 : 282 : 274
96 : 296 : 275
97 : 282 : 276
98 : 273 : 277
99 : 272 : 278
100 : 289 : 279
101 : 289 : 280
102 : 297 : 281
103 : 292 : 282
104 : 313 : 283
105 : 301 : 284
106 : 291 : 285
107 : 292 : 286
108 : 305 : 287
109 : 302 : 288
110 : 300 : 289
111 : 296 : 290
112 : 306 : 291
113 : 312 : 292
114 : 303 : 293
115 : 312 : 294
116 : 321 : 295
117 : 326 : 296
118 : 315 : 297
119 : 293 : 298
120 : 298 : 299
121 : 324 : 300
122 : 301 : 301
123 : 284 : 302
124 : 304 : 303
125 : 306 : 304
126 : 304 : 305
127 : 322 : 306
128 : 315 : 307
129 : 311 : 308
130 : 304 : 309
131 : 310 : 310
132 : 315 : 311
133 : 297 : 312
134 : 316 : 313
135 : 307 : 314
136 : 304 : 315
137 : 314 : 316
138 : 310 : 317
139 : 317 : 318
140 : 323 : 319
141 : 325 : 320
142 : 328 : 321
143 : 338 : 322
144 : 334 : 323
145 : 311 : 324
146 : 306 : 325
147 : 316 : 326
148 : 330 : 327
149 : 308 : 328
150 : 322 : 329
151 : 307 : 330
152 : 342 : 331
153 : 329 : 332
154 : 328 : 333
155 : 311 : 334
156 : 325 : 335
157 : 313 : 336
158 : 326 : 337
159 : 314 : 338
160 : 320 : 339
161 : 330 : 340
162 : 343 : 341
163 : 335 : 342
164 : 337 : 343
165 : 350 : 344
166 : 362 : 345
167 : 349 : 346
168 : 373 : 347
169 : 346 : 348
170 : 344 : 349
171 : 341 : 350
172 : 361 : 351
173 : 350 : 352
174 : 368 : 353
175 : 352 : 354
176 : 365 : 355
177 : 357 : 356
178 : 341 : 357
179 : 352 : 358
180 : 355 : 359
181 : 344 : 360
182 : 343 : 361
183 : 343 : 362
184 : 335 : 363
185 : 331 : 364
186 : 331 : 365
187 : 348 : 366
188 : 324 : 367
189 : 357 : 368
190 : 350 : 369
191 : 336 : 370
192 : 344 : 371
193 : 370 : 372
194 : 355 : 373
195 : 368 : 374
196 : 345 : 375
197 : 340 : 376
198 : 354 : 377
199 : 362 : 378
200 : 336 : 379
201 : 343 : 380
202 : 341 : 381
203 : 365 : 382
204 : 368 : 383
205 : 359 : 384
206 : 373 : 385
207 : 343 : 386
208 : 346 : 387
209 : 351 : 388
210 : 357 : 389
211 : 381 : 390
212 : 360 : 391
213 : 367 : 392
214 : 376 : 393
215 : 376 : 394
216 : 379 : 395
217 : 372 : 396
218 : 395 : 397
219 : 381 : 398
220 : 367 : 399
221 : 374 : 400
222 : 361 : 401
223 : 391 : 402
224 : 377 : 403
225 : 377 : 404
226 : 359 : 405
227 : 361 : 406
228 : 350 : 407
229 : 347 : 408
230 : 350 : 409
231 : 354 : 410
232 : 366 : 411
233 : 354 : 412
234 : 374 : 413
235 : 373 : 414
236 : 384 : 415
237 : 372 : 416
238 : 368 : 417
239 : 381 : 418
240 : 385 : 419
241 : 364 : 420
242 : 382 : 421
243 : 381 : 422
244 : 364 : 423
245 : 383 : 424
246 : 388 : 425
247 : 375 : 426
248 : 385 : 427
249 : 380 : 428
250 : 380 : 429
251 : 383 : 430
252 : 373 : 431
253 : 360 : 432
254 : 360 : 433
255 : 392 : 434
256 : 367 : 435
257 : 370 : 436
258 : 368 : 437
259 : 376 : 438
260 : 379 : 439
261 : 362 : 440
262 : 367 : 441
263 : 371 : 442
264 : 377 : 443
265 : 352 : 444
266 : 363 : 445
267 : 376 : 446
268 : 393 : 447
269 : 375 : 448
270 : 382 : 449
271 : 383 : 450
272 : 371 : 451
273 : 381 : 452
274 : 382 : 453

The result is 0.108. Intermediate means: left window 325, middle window 304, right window 366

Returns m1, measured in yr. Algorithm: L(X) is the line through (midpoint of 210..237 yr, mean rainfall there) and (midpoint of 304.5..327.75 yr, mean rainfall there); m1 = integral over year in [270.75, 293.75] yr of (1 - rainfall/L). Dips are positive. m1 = 2.44 yr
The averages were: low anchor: 354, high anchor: 315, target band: 294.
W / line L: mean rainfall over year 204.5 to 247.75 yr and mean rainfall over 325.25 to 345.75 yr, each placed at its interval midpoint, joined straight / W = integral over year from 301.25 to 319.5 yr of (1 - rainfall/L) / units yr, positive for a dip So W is 1.3 yr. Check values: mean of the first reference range 349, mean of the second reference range 327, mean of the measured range 309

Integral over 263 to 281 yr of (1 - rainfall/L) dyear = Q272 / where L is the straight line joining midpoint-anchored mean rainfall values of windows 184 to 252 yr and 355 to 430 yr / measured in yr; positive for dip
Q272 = 2.5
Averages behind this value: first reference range 344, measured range 301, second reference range 362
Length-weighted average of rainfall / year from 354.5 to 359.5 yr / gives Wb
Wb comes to 354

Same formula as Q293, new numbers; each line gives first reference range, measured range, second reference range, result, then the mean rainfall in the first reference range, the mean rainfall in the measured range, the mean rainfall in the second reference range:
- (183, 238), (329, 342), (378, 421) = 0.109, 344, 324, 366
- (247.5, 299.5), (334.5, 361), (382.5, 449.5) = -0.010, 309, 344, 371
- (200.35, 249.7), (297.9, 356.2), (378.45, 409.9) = 0.103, 348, 325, 364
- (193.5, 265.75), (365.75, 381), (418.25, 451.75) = 0.050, 342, 349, 375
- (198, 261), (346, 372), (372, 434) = 0.039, 343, 348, 367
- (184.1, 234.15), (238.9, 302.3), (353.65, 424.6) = 0.119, 345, 313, 360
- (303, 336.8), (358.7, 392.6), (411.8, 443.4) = -0.013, 317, 351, 374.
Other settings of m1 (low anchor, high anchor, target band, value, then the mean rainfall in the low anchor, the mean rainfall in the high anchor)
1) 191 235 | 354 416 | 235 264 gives 1.38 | 347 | 358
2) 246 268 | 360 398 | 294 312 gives 1.51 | 326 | 355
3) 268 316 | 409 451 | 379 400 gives -0.72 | 302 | 373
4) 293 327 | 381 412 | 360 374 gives 0.12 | 313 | 366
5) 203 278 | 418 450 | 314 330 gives 1.52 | 335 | 375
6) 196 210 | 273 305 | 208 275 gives -3.29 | 339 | 299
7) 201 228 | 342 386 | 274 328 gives 6.57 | 347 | 350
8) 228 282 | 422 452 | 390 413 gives -0.21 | 326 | 375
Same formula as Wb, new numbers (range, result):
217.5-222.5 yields 347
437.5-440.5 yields 372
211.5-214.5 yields 344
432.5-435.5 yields 373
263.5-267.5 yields 329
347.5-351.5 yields 348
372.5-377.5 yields 352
